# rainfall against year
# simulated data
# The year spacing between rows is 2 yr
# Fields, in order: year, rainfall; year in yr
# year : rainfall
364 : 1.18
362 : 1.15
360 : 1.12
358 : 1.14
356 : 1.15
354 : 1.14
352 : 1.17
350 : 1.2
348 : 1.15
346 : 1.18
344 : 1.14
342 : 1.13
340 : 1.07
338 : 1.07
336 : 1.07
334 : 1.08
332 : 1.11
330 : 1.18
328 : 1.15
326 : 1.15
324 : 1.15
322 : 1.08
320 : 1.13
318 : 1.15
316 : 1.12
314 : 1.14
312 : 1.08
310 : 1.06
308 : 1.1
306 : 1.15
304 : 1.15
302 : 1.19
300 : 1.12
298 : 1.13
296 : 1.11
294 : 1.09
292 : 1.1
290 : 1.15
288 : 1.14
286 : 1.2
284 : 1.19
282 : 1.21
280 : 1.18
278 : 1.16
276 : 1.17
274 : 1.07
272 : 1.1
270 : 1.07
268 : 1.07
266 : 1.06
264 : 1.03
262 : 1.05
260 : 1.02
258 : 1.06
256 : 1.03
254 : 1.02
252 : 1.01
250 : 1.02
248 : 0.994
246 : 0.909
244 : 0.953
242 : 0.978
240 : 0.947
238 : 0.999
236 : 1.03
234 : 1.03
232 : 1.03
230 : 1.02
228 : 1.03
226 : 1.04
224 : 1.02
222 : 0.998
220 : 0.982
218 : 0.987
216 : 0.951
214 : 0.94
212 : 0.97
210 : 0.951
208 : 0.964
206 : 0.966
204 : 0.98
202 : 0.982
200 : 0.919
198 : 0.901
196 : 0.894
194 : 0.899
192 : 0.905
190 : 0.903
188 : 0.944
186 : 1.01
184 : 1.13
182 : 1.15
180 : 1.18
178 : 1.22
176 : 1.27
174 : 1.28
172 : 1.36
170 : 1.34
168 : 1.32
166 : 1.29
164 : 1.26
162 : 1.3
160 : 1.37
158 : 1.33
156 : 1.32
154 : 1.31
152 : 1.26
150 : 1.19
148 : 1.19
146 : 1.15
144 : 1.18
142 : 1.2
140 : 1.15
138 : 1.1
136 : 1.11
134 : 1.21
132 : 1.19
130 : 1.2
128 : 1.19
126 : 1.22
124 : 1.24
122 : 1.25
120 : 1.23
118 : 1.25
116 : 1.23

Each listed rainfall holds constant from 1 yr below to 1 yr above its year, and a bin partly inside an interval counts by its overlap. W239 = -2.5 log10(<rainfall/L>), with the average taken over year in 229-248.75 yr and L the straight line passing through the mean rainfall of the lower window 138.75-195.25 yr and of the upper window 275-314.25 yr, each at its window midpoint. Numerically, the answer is 0.18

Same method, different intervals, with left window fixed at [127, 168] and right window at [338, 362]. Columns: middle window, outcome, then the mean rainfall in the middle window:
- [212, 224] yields 0.22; 0.975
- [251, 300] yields 0.07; 1.1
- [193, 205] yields 0.28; 0.929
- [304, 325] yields 0.04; 1.12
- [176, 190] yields 0.10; 1.1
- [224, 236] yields 0.16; 1.03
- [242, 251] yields 0.22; 0.97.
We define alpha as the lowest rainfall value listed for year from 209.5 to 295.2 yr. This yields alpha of 0.909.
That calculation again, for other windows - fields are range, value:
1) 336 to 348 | 1.07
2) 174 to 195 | 0.899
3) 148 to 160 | 1.19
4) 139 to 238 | 0.894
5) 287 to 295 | 1.09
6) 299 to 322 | 1.06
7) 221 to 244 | 0.947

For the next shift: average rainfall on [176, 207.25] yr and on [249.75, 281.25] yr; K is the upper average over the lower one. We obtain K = 1.06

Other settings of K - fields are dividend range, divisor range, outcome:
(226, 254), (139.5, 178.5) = 0.79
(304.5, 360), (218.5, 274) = 1.11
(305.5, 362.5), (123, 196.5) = 0.95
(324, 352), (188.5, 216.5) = 1.21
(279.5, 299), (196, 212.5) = 1.21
